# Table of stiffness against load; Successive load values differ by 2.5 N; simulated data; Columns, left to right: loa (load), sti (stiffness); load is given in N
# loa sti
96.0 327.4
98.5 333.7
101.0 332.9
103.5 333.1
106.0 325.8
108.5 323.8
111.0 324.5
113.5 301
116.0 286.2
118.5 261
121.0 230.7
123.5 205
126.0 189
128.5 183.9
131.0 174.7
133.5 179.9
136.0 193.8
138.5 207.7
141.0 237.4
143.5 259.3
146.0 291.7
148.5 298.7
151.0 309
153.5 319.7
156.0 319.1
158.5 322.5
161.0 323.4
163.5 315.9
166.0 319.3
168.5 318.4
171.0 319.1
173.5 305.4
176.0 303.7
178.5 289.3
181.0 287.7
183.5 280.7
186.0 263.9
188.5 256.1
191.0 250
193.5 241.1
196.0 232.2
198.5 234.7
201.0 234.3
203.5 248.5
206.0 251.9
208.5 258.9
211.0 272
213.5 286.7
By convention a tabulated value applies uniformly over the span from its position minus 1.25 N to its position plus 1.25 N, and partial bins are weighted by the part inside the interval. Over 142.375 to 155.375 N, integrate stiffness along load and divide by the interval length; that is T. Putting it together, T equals 297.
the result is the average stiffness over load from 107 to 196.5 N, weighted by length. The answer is 271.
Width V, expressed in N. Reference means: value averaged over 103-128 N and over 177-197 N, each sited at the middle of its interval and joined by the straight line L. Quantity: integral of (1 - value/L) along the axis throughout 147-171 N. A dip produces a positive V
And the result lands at -4.4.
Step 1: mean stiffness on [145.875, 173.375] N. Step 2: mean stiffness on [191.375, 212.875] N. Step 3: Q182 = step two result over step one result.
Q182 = 0.79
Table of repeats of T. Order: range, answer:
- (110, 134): 234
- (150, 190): 303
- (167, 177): 312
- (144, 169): 312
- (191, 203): 238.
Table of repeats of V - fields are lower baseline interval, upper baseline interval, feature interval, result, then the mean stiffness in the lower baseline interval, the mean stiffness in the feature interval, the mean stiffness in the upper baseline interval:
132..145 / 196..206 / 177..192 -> -2.5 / 216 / 272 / 240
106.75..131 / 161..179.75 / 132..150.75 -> 2.6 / 253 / 241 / 311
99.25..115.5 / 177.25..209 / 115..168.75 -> 6.1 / 322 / 260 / 256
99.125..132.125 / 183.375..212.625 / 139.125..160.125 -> -2.5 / 269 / 293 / 251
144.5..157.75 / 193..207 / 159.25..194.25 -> -2.5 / 307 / 292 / 240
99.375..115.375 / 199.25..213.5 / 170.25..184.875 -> -1.2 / 322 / 297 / 255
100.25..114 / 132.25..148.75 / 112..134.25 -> 4.6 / 324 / 226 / 235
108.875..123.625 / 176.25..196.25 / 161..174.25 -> -2.4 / 276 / 317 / 266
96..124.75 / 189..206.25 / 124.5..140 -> 5.2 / 298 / 189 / 242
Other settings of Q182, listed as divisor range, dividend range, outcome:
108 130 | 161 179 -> 1.23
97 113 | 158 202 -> 0.86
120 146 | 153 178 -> 1.50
